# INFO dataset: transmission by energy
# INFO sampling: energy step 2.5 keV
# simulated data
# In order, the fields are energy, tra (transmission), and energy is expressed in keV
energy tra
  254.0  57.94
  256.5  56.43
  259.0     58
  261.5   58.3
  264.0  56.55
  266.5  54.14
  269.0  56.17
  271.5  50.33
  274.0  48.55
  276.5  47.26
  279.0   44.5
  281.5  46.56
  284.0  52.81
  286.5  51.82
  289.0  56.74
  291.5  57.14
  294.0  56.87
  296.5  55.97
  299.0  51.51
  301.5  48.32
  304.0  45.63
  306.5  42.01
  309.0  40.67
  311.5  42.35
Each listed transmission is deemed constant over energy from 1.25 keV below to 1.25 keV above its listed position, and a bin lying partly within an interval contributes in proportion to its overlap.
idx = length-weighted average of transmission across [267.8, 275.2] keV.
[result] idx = 51.7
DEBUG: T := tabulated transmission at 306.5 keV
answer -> 42.01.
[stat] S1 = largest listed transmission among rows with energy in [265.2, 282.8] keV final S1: 56.17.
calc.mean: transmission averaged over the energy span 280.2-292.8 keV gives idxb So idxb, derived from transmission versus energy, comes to 53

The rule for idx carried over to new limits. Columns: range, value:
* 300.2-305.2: 47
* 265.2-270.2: 55.2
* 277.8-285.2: 47.9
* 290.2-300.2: 55.4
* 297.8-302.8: 49.9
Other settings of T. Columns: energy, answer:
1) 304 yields 45.63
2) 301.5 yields 48.32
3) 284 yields 52.81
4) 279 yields 44.5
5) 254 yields 57.94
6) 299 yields 51.51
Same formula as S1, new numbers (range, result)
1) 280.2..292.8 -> 57.14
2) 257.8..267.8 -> 58.3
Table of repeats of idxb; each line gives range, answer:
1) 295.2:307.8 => 48.7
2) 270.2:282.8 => 47.5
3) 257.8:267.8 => 56.7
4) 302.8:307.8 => 43.8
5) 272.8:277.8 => 47.9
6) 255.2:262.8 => 57.6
